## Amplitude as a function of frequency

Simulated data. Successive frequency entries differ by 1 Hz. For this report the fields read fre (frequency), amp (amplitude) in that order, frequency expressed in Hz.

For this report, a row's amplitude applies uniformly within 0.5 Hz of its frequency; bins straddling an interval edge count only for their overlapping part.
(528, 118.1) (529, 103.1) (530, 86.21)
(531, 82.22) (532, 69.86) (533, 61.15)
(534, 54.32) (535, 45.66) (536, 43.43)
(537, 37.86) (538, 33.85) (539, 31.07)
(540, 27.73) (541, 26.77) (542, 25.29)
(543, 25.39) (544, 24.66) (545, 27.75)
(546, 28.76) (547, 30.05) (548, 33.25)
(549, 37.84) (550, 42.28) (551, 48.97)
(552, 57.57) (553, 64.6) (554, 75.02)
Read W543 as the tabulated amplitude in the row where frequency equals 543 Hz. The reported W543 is 25.39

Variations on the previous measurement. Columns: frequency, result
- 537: 37.86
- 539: 31.07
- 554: 75.02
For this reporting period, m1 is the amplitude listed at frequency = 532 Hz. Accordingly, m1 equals 69.86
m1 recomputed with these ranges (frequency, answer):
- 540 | 27.73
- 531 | 82.22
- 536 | 43.43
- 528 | 118.1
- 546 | 28.76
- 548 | 33.25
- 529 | 103.1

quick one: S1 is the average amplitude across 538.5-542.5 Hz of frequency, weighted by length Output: 27.7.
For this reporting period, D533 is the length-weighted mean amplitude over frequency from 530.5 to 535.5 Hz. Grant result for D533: 62.6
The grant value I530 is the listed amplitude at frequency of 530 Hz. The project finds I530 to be 86.21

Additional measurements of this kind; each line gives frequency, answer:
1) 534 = 54.32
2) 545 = 27.75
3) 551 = 48.97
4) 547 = 30.05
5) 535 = 45.66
